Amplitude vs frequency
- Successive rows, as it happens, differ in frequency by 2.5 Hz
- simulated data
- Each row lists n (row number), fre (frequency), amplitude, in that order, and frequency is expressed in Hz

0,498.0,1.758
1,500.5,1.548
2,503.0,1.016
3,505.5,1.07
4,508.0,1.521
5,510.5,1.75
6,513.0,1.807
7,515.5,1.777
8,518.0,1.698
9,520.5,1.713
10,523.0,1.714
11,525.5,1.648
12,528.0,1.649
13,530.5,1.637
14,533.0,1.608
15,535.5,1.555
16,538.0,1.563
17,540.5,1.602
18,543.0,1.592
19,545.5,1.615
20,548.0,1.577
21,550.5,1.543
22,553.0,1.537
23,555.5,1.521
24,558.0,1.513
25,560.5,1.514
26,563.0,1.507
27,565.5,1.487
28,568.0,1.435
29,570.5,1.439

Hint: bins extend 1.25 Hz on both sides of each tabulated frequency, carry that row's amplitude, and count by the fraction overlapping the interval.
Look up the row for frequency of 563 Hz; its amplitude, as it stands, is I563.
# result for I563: 1.507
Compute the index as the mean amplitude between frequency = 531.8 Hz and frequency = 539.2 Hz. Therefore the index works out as 1.58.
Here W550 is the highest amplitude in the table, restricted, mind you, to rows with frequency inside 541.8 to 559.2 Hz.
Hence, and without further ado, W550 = 1.615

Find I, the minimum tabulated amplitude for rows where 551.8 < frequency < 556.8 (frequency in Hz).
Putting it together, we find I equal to 1.521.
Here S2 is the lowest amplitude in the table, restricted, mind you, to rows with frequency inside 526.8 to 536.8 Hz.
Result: 1.555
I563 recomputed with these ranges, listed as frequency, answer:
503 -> 1.016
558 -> 1.513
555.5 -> 1.521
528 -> 1.649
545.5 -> 1.615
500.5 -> 1.548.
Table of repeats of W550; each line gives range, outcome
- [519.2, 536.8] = 1.714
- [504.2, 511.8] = 1.75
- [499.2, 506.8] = 1.548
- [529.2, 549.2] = 1.637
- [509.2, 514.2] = 1.807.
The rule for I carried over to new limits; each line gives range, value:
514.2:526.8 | 1.648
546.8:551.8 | 1.543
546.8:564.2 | 1.507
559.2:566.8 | 1.487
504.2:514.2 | 1.07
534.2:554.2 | 1.537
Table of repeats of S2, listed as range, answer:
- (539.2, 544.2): 1.592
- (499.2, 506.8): 1.016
